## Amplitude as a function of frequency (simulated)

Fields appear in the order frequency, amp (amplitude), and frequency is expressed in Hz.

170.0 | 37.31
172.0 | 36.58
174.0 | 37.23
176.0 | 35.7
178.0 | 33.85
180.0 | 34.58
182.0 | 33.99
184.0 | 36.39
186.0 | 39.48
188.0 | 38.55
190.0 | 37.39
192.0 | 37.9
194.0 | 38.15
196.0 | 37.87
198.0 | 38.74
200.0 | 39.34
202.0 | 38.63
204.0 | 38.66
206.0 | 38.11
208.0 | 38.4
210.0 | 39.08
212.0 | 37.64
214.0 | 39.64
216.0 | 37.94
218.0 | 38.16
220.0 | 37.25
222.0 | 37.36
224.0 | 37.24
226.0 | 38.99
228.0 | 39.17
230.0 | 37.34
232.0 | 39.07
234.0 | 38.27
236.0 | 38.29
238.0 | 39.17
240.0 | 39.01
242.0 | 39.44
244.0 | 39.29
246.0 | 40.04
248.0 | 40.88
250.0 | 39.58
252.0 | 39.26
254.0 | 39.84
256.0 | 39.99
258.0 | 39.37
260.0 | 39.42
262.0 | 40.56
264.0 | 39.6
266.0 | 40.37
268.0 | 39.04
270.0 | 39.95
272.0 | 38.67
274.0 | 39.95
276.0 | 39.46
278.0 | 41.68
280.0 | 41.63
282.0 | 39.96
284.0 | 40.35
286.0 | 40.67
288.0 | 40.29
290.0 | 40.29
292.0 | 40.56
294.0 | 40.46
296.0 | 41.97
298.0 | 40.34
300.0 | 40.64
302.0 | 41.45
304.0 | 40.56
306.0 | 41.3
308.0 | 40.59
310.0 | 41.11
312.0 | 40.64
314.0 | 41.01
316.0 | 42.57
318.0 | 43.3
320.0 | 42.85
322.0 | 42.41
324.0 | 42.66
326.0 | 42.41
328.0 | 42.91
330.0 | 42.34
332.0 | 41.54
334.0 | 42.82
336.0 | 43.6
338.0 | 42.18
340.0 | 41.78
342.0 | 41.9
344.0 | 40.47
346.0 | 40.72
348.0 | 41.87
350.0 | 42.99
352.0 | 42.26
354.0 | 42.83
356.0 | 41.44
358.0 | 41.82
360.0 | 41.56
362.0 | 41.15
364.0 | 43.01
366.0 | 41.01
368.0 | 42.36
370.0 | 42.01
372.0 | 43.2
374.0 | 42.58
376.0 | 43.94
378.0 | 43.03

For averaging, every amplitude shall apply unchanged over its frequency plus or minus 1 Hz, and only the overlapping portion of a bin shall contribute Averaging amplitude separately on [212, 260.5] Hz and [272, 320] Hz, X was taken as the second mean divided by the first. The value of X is 1.1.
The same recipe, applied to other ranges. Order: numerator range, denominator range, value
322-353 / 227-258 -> 1.07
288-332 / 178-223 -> 1.10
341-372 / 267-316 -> 1.03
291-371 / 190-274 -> 1.07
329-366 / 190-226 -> 1.10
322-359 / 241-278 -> 1.06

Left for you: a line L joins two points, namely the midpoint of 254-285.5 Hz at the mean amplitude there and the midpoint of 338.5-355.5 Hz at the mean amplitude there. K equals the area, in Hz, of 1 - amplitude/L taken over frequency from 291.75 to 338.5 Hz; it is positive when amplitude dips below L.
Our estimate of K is -0.8 Hz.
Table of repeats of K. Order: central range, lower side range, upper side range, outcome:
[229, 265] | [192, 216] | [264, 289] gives 0.1 Hz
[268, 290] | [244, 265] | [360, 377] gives 0.1 Hz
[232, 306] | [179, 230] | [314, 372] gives -0.2 Hz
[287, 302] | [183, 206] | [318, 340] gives 0.3 Hz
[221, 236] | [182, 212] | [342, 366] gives 0.3 Hz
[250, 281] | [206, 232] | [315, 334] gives 0.2 Hz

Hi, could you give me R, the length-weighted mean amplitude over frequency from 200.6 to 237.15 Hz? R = 38.3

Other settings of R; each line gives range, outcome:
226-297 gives 39.8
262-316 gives 40.5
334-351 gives 42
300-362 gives 41.9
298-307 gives 40.9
